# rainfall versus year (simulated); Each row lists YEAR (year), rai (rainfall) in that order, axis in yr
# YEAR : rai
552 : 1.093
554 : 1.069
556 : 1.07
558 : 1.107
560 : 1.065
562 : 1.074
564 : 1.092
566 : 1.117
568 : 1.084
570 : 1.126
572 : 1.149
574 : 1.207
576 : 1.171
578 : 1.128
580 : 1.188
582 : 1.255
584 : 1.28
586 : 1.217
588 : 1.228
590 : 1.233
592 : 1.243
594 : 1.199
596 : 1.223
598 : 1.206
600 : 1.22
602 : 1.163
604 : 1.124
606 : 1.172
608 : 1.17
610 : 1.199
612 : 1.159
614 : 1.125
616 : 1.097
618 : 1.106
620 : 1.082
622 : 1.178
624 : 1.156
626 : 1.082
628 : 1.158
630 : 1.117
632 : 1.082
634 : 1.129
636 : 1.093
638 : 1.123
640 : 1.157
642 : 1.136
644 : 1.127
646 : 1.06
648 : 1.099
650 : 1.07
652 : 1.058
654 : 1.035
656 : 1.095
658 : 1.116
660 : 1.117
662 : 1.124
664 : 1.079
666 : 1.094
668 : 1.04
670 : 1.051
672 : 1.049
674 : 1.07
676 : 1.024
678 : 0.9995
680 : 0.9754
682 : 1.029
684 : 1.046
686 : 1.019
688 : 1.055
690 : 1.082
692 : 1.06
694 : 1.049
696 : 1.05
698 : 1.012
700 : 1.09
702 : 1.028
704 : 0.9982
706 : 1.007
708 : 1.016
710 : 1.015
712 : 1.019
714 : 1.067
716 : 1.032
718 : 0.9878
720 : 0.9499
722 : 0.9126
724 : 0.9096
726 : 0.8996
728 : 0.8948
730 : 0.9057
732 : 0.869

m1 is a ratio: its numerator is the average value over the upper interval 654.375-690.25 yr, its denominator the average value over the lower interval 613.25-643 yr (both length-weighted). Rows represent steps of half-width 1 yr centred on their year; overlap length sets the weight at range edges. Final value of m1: 0.9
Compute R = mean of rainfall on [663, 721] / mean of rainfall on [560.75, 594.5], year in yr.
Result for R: 0.88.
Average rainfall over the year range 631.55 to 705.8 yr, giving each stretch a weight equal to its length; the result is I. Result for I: 1.07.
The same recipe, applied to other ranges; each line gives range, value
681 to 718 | 1.04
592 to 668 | 1.13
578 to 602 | 1.22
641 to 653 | 1.09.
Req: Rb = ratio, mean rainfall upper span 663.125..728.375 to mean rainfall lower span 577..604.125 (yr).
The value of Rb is 0.84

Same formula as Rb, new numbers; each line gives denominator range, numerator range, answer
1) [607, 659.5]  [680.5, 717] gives 0.93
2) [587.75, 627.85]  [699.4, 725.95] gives 0.85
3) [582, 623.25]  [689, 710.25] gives 0.88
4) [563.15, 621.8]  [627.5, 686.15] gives 0.92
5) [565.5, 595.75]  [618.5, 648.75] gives 0.94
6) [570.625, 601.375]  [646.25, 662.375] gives 0.90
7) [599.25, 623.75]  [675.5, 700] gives 0.90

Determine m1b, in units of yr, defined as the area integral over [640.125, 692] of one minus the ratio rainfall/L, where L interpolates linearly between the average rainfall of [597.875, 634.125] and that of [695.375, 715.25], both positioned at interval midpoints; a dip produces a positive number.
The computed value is 0.6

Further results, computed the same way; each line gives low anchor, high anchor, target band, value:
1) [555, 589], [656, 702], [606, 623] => -0.4 yr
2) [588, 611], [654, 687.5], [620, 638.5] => 0.3 yr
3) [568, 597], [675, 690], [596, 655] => -0.2 yr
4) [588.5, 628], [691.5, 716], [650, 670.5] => 0.2 yr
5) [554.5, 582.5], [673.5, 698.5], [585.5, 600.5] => -1.5 yr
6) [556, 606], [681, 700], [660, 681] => 0.3 yr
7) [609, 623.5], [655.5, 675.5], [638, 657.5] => 0.1 yr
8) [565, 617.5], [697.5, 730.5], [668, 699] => -0.1 yr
